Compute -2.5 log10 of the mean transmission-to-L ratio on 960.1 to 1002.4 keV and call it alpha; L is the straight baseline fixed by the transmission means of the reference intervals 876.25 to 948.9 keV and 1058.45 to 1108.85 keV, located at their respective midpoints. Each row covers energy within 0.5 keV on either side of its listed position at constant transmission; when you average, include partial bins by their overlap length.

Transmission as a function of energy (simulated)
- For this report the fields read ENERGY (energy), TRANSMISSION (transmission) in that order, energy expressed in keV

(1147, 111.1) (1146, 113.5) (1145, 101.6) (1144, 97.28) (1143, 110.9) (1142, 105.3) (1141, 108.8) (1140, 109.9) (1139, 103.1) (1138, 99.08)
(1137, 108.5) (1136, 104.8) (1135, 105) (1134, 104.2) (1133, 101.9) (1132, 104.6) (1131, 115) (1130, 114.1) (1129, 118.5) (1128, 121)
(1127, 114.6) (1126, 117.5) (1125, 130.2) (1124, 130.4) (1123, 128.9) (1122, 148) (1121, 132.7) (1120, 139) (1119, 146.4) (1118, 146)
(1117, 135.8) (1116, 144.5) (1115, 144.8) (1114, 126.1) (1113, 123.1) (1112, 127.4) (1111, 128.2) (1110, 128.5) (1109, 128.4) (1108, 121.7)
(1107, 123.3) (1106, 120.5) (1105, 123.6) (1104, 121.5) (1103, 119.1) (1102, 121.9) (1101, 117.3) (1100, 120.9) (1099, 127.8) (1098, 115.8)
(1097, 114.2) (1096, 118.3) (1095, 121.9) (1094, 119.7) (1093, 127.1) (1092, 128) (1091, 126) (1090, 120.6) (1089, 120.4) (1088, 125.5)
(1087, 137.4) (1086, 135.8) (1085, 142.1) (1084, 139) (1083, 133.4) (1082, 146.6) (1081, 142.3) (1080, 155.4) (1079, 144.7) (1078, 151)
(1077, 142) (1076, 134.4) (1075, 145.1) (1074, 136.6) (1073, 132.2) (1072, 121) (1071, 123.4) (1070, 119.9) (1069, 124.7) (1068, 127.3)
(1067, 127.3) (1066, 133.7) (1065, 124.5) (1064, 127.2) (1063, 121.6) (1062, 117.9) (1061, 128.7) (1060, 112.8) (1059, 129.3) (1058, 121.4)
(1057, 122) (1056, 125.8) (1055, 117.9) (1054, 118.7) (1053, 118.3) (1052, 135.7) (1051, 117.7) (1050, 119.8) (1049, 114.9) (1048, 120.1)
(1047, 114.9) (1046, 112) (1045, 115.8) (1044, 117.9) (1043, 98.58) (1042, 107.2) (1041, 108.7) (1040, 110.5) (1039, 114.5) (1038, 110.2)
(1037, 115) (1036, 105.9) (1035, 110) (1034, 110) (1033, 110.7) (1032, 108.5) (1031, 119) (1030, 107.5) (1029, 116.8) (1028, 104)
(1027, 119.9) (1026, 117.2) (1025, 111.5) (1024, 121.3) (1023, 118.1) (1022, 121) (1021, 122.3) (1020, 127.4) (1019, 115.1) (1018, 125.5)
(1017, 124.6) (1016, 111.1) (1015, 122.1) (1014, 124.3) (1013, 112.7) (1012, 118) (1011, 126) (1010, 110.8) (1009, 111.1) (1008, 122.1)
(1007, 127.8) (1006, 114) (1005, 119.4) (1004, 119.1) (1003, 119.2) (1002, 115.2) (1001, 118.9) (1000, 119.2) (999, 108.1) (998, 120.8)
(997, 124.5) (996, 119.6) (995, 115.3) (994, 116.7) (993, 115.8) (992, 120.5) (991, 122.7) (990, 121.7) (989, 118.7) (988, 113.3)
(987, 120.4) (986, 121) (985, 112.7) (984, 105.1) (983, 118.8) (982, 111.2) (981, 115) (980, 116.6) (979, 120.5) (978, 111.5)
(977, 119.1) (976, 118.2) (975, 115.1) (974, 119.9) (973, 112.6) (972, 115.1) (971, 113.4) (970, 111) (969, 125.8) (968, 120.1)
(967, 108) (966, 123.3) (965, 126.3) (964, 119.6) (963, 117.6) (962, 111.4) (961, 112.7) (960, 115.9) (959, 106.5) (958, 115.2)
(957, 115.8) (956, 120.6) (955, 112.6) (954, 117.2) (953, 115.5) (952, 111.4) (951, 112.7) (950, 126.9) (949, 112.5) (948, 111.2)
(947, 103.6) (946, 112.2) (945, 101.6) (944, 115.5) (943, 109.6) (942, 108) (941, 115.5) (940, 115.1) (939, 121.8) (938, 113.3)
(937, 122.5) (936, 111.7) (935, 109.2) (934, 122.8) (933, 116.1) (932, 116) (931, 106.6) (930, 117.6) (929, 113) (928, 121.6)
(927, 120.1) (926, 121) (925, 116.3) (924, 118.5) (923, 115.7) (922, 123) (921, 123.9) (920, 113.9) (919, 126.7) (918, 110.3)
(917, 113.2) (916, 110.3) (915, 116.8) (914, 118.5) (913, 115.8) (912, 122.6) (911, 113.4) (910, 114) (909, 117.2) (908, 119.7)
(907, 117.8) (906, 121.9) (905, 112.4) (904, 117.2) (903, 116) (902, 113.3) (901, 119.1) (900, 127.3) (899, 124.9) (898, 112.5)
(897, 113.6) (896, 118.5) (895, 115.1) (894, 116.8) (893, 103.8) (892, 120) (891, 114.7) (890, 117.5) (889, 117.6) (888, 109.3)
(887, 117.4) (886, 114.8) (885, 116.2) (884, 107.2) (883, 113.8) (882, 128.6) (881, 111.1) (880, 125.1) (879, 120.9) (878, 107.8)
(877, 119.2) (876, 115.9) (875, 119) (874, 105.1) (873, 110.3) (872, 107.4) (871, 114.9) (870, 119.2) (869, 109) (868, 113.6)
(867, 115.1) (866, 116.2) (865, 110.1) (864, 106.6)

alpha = 0.04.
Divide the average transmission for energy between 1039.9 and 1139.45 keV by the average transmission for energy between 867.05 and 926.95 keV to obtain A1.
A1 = 1.1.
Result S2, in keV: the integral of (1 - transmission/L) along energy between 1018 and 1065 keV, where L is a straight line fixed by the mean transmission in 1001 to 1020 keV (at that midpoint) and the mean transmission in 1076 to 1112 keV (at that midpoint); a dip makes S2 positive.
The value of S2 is 2.3 keV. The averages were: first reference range 119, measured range 117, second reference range 129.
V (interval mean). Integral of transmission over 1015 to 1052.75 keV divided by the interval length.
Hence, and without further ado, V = 115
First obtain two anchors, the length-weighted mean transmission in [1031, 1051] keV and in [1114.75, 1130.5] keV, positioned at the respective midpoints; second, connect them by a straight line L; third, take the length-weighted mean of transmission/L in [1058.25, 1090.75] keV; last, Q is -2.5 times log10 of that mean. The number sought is -0.10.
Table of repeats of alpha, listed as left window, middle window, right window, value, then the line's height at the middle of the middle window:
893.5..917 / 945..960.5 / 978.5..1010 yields 0.03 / 117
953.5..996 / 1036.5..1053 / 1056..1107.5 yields 0.09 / 124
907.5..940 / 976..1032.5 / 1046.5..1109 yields 0.04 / 122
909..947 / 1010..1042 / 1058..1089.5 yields 0.10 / 127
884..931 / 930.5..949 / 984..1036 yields 0.04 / 117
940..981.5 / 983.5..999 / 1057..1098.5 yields 0.01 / 119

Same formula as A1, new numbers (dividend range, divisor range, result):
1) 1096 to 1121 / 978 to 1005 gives 1.09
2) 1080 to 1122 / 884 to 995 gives 1.12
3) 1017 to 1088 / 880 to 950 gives 1.06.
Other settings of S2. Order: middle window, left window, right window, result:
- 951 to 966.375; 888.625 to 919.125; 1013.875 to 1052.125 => 0.0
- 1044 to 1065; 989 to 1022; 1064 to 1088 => 1.6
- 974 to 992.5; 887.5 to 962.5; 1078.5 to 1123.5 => 0.6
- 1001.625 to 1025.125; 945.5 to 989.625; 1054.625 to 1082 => 0.6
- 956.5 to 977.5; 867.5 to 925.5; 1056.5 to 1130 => 0.8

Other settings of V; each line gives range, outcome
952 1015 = 117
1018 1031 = 117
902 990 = 116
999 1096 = 122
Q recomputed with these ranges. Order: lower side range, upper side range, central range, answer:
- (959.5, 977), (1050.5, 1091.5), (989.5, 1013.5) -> 0.03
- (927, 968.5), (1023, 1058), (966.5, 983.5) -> -0.01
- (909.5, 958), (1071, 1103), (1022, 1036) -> 0.11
